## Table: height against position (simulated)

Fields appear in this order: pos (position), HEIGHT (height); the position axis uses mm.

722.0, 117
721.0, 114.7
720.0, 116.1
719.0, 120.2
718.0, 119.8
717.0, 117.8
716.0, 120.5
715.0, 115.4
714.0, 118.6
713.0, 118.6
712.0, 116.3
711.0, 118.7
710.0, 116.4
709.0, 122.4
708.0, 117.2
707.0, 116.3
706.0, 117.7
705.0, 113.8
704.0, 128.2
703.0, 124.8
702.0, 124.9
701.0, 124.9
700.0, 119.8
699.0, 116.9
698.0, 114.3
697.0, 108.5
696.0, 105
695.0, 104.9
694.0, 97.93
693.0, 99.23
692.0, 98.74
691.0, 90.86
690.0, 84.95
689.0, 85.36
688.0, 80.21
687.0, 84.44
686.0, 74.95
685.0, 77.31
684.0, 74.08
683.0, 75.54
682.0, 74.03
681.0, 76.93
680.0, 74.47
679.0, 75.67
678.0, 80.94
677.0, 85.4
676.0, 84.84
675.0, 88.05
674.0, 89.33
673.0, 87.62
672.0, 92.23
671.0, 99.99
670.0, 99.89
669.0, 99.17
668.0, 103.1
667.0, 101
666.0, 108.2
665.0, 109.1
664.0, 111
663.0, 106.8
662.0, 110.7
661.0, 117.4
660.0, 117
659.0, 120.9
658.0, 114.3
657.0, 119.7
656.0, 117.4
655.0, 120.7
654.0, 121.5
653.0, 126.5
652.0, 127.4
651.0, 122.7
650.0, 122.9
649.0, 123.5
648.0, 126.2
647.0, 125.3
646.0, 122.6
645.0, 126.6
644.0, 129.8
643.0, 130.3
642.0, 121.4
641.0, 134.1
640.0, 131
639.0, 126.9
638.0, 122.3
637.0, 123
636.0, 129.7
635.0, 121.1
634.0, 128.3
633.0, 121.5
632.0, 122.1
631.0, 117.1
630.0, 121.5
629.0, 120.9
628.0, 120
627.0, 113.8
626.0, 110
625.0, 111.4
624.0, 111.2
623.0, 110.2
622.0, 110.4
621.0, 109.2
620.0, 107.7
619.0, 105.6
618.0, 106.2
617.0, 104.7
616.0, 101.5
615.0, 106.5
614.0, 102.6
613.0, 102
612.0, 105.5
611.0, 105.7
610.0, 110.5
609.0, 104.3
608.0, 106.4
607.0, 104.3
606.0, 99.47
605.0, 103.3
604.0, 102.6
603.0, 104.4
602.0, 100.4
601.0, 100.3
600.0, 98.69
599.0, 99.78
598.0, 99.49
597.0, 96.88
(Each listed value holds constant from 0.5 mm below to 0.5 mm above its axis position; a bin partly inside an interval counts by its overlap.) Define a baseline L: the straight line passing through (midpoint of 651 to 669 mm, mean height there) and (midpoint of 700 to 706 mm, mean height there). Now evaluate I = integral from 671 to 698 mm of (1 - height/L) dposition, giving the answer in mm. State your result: 7.22 mm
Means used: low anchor 115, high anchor 123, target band 87.4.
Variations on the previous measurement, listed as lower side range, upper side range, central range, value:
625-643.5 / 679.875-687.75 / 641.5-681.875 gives -4.31 mm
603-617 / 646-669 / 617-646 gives -2.43 mm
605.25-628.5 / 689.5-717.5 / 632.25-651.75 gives -2.98 mm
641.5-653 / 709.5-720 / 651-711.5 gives 9.22 mm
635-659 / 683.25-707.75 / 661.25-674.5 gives 1.55 mm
